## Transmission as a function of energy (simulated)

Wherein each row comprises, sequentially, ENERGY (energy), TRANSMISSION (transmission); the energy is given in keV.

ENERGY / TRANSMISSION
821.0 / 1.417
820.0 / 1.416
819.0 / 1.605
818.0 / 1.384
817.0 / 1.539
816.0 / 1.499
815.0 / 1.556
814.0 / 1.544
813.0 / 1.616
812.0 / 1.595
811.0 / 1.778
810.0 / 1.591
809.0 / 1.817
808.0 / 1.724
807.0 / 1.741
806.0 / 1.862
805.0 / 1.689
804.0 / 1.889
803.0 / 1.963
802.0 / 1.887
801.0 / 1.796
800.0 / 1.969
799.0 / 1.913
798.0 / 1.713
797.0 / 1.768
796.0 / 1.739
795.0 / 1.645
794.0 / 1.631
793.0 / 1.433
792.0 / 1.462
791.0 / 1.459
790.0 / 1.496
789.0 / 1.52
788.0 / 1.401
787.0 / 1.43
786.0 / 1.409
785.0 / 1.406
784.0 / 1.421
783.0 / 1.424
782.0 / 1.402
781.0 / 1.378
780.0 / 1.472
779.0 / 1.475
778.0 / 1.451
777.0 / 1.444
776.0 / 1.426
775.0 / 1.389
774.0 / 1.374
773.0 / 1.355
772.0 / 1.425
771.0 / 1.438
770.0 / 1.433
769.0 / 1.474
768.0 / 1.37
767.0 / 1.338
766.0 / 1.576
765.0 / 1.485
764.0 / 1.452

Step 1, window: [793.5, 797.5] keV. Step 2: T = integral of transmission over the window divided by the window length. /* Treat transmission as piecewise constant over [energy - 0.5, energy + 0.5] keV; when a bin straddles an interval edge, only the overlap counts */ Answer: 1.7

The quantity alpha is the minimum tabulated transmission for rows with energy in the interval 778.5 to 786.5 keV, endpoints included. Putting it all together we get 1.378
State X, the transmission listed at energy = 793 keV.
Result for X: 1.433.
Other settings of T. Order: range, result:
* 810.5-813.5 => 1.66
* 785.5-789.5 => 1.44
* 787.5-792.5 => 1.47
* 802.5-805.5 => 1.85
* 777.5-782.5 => 1.44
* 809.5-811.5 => 1.68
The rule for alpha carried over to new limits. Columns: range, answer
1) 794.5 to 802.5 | 1.645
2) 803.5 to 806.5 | 1.689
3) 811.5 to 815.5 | 1.544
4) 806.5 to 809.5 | 1.724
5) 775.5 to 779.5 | 1.426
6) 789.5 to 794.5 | 1.433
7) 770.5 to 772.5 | 1.425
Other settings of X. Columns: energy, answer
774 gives 1.374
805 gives 1.689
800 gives 1.969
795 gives 1.645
